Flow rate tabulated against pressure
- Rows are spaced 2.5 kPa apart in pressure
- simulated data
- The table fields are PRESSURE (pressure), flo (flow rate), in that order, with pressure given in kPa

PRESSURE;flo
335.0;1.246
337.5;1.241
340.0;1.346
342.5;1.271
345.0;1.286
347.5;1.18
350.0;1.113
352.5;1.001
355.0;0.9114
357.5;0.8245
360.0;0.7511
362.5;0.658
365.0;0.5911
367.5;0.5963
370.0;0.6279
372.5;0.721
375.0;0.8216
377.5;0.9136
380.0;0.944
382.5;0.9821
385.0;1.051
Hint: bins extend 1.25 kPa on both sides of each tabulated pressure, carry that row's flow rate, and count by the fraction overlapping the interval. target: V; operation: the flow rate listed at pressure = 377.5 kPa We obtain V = 0.9136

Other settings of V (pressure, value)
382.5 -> 0.9821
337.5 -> 1.241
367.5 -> 0.5963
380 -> 0.944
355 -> 0.9114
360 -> 0.7511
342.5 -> 1.271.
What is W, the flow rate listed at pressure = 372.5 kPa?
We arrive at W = 0.721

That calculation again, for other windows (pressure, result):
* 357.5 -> 0.8245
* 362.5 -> 0.658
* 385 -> 1.051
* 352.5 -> 1.001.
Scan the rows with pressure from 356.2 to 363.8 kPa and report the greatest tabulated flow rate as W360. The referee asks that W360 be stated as 0.8245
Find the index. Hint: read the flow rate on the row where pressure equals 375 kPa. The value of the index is 0.8216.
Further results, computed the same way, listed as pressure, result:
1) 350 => 1.113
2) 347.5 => 1.18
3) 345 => 1.286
